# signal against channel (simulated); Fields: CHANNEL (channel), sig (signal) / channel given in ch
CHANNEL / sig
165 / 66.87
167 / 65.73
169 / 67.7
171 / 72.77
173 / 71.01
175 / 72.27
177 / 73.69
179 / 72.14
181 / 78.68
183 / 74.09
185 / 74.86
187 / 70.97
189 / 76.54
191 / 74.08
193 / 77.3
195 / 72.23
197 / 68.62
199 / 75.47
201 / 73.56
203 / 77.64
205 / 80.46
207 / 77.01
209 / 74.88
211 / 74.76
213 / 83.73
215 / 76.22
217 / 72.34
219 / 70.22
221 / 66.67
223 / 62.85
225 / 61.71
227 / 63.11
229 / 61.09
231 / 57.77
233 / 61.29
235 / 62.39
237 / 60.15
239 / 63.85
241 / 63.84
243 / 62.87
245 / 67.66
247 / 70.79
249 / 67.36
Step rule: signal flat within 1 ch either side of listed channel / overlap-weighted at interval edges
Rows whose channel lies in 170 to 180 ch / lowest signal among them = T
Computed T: 71.01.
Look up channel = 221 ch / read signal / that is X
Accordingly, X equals 66.67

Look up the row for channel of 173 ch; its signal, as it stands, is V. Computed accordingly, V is 71.01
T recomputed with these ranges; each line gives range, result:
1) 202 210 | 74.88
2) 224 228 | 61.71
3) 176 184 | 72.14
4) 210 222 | 66.67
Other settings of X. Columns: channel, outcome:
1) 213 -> 83.73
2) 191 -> 74.08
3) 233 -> 61.29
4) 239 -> 63.85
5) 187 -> 70.97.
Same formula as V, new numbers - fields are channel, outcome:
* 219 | 70.22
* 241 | 63.84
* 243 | 62.87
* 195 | 72.23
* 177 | 73.69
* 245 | 67.66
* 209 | 74.88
